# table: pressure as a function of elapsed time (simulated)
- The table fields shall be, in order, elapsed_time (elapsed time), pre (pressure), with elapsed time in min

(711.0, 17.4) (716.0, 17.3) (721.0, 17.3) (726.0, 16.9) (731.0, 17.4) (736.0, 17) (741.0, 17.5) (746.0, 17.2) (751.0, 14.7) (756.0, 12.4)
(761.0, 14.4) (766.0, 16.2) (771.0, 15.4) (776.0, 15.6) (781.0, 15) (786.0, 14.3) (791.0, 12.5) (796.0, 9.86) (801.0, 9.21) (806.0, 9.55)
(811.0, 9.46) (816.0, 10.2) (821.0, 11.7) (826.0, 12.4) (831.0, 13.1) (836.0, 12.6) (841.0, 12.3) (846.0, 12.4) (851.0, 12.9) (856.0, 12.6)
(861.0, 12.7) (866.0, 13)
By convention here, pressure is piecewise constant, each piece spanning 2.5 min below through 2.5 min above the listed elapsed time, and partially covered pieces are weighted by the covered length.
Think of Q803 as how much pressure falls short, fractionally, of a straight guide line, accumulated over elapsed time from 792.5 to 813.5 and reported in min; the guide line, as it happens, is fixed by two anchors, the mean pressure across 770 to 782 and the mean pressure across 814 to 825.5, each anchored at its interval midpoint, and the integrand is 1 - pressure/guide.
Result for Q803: 5.2 min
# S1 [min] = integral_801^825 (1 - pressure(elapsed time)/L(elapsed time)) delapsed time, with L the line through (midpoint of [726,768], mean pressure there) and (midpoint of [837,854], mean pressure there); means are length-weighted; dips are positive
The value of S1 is 5.9 min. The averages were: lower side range 15.9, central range 10.3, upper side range 12.5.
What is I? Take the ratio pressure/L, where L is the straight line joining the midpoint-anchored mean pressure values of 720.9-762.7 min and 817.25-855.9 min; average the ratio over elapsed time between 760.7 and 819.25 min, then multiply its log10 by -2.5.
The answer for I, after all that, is 0.14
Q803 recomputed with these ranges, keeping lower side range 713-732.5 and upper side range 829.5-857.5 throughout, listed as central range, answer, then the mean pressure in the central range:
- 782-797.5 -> 2.2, 12.6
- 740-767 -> 1.4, 15.2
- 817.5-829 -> 1.3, 11.9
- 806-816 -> 3.0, 9.67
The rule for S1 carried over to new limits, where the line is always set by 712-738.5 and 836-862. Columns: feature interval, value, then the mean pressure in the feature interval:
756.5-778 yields 0.7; 15.1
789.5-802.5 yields 3.7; 10.5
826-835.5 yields 0.3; 12.8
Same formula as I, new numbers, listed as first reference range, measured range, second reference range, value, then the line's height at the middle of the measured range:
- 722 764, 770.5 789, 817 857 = -0.03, 14.6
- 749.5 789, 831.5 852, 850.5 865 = 0.04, 13.1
